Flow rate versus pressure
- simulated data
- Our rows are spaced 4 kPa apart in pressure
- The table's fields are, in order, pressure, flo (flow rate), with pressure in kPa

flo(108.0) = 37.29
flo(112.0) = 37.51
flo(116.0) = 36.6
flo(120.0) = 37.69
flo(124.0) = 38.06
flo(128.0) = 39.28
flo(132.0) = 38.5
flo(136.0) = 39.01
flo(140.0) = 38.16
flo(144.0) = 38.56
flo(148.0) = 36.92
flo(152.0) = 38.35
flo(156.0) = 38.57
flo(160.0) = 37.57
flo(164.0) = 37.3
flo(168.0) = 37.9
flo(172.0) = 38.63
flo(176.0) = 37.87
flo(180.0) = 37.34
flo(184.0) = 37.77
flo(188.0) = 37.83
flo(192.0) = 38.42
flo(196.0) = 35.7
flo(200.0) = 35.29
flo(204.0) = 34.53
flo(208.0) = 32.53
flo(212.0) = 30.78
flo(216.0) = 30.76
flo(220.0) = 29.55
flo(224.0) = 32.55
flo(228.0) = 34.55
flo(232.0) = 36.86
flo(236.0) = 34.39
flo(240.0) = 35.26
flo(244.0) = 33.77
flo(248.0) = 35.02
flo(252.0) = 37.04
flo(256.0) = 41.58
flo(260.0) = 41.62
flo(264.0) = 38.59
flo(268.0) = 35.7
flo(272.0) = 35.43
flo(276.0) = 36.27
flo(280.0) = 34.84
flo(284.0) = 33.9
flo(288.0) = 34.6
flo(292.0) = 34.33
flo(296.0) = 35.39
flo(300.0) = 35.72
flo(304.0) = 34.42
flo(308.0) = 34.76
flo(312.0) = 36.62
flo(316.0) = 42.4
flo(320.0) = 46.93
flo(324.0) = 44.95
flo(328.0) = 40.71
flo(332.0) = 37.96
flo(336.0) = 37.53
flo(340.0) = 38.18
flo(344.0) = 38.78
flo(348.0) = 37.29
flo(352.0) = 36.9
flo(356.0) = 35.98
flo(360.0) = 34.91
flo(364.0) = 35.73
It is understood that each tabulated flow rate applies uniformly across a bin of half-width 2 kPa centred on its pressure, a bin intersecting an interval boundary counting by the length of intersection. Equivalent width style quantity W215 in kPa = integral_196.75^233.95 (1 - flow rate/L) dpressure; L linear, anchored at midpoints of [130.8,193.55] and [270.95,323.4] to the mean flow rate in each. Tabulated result 4.4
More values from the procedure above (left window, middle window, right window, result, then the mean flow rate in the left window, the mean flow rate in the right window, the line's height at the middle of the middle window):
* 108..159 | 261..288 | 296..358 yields 1.74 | 38.1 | 38.5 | 38.4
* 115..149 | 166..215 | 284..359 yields 2.52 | 38.2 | 37.8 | 38.1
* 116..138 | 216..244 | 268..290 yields 1.92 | 38.3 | 35.1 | 36.1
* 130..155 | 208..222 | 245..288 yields 2.52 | 38.3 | 36.8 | 37.4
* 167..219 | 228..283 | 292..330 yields 1.21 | 35.6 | 38.8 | 37.3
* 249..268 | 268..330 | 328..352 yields 1.91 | 39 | 38.1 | 38.6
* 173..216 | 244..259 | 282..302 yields -1.04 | 35.6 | 34.8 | 35.1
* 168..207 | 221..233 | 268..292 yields 0.69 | 37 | 35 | 36.1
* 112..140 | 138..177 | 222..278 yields -0.32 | 38.1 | 36.3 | 37.7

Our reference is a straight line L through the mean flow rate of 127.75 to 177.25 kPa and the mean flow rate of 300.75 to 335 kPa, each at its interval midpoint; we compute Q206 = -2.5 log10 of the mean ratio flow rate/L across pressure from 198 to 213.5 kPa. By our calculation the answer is 0.16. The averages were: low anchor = 38.2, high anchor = 39.6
